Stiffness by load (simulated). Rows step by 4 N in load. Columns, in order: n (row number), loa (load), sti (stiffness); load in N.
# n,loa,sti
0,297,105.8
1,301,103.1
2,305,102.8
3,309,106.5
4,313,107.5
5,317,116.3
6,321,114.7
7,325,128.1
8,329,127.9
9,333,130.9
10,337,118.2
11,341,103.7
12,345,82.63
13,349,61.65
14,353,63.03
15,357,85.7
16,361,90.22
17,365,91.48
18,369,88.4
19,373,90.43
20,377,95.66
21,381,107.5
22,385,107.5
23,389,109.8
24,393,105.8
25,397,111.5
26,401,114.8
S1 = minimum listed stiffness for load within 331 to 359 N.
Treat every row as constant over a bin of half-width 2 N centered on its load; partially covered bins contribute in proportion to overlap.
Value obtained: 61.65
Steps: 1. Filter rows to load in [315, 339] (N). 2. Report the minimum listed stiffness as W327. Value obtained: 114.7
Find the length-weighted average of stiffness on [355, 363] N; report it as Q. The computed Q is 88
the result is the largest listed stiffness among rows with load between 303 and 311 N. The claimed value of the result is 106.5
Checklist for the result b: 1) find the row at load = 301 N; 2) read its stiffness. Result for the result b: 103.1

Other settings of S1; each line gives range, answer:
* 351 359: 63.03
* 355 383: 85.7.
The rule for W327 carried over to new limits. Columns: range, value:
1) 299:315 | 102.8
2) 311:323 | 107.5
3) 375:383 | 95.66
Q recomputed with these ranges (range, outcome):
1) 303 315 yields 106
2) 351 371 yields 83.8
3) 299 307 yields 103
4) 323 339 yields 126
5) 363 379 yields 91.5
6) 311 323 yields 113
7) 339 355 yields 77.8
